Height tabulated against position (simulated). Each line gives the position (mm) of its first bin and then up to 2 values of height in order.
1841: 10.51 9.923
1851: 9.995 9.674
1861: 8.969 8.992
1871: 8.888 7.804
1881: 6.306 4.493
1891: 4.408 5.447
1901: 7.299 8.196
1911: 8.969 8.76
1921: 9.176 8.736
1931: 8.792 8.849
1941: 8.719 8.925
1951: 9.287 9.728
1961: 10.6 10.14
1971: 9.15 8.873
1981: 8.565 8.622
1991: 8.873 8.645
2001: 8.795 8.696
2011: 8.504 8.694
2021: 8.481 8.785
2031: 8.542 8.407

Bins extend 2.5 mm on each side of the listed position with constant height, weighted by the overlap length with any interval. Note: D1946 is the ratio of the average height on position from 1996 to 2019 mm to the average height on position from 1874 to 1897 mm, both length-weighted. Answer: 1.5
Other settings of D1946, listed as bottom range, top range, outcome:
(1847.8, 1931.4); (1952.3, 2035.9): 1.13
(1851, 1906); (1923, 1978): 1.25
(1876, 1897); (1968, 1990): 1.62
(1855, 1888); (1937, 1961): 1.18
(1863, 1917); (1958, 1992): 1.29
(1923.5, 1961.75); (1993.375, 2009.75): 0.95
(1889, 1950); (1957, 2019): 1.12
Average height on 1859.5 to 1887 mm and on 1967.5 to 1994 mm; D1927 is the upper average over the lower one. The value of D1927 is 1.15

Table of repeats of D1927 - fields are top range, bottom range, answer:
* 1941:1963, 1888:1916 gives 1.36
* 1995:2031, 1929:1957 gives 0.96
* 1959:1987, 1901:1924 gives 1.08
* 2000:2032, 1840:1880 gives 0.94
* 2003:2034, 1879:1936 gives 1.16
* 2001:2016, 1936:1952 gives 0.97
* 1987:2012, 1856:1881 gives 1.02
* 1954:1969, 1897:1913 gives 1.29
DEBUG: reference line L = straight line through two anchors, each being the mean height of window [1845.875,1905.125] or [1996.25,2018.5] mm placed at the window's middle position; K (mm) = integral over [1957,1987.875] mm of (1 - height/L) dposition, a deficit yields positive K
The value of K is -3.60 mm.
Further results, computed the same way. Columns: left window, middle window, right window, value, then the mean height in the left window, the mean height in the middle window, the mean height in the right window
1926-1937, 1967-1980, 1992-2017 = -0.54 mm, 8.8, 9.09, 8.68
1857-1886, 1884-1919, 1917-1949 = 6.52 mm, 7.95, 6.86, 8.87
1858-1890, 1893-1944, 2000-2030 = -2.72 mm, 7.46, 8.26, 8.65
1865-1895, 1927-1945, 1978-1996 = -2.53 mm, 6.64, 8.79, 8.69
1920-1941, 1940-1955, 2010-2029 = -0.47 mm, 8.85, 9.08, 8.62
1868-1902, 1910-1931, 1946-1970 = -2.28 mm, 6.38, 8.89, 9.78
